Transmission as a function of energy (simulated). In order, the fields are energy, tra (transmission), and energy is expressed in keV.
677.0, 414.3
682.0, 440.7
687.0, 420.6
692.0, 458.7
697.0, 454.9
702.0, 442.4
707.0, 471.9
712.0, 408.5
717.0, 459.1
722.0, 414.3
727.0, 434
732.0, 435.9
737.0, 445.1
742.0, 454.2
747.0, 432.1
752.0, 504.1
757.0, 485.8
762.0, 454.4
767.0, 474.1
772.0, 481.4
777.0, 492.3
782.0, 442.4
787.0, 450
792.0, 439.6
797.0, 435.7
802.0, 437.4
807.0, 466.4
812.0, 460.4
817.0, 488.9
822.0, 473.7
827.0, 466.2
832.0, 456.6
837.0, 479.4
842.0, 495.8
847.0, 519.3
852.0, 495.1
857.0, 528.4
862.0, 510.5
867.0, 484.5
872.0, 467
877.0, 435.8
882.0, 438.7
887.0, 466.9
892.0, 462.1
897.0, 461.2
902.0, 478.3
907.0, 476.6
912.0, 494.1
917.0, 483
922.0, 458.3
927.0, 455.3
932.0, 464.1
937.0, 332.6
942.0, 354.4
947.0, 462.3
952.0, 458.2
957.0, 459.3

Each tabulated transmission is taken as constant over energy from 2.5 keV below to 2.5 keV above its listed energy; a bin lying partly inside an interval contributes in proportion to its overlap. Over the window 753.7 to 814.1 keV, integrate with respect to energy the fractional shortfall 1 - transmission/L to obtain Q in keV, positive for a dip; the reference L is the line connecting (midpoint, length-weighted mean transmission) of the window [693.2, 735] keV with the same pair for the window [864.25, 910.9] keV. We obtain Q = -1.4 keV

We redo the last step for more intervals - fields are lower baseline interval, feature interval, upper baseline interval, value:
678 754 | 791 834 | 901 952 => -1.4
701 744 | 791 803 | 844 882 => 0.7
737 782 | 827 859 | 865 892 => -2.2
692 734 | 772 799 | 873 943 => -0.6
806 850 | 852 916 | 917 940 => -3.3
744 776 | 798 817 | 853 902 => 0.6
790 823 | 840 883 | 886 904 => -2.3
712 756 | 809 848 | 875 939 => -2.3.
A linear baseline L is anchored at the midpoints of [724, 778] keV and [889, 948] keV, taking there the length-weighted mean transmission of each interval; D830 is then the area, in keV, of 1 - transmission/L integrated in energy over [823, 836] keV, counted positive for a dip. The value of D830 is -0.3 keV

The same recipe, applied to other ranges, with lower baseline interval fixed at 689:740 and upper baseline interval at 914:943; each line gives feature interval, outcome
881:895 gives -0.8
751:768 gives -1.5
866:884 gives -0.9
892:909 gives -1.5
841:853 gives -2.0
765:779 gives -1.4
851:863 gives -2.2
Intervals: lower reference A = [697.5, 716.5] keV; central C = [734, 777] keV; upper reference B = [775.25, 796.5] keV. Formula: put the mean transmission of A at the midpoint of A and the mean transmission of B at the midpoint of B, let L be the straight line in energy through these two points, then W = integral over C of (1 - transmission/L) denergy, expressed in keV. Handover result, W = -1.71 keV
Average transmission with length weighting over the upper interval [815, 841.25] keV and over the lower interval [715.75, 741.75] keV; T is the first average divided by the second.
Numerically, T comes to 1.08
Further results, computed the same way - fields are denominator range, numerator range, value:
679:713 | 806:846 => 1.07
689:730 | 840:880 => 1.11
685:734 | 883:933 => 1.07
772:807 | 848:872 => 1.11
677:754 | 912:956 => 0.99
